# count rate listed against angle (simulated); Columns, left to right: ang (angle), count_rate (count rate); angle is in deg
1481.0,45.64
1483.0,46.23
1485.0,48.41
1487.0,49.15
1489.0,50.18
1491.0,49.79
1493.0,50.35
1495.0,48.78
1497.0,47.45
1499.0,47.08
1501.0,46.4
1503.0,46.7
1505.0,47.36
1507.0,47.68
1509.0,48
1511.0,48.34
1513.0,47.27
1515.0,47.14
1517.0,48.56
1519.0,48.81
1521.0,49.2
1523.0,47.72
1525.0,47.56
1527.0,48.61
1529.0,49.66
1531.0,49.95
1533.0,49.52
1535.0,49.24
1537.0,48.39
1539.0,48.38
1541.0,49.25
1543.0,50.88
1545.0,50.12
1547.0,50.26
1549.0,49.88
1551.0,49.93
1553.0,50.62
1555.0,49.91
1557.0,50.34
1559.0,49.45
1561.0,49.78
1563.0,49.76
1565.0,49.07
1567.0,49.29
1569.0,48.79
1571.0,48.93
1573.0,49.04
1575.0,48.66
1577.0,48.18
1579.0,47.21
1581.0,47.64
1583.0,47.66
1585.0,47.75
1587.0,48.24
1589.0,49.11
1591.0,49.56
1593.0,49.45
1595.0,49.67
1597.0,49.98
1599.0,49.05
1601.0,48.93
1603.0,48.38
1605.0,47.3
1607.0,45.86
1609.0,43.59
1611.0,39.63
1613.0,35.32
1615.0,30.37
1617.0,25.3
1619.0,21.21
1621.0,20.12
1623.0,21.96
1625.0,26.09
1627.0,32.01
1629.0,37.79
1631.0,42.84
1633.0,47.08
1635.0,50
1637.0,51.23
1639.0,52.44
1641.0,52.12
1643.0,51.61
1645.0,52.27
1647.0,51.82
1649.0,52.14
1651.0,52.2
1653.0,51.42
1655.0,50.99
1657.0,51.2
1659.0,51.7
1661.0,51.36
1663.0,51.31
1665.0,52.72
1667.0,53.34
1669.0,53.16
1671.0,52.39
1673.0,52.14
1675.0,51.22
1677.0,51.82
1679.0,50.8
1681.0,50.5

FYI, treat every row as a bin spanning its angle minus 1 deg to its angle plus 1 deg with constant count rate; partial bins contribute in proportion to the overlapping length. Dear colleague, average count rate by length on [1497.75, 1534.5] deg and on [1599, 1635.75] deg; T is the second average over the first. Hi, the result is 0.8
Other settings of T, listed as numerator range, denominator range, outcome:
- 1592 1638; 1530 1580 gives 0.80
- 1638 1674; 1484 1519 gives 1.08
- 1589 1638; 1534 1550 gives 0.81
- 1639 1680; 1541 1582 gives 1.05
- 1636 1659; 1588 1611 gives 1.08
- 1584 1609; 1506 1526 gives 1.01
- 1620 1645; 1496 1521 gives 0.86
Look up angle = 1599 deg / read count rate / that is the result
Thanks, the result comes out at 49.05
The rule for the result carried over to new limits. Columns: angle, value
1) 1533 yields 49.52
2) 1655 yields 50.99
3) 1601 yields 48.93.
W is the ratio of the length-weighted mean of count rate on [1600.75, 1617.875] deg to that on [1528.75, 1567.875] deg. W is 0.8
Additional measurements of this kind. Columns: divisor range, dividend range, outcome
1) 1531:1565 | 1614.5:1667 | 0.88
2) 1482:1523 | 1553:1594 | 1.02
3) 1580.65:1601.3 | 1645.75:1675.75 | 1.06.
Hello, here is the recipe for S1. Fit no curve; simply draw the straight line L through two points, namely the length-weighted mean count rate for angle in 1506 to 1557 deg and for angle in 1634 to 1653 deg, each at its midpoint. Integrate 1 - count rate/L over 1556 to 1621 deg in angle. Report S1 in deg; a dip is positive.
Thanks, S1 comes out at 6.50 deg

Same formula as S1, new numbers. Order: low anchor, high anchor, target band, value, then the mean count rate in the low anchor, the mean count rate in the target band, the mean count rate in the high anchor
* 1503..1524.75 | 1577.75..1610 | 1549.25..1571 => -0.7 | 47.9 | 49.7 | 48.1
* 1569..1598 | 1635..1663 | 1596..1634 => 9.5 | 48.7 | 37.5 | 51.7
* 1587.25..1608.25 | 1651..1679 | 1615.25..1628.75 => 6.6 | 48.7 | 25.5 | 51.9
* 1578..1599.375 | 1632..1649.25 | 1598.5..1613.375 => 1.3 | 48.7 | 45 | 51.1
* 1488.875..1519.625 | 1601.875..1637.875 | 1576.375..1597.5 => -4.4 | 48.1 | 48.6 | 37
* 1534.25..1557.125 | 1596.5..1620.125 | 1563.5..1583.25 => -1.3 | 49.8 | 48.5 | 40.1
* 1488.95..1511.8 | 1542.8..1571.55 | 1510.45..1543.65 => 0.1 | 48.1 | 48.7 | 49.8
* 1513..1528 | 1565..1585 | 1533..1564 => -0.9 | 48.2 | 49.7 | 48.4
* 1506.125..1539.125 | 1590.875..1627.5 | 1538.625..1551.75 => -1.2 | 48.5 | 49.9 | 38.4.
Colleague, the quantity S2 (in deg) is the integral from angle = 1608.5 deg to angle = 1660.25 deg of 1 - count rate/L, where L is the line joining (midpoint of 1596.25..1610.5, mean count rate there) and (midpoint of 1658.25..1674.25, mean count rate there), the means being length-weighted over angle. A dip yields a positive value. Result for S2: 8.1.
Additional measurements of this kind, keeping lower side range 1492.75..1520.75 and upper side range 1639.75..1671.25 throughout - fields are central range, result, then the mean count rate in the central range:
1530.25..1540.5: -0.1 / 49.1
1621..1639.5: 4.5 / 38.7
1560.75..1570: 0.0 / 49.3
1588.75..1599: 0.1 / 49.5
